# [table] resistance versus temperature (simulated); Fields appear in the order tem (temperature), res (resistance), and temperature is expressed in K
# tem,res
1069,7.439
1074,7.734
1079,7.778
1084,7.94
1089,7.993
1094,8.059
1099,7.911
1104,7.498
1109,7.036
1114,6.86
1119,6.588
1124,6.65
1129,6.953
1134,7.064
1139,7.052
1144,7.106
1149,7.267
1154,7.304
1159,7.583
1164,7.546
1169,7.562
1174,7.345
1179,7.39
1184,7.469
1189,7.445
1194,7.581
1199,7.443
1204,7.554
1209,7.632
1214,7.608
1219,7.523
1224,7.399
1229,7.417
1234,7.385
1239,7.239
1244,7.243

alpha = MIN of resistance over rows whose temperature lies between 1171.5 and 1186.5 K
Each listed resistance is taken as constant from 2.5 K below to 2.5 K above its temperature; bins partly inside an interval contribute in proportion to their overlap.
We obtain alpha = 7.345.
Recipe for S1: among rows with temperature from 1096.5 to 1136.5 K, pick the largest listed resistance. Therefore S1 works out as 7.911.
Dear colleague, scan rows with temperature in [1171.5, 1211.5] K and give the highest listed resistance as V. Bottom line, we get 7.632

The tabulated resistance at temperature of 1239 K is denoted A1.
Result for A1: 7.239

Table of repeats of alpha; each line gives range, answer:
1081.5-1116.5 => 6.86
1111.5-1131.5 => 6.588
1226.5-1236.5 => 7.385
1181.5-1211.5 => 7.443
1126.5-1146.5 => 6.953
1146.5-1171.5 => 7.267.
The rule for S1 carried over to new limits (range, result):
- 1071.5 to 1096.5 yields 8.059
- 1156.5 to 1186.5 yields 7.583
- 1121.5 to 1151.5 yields 7.267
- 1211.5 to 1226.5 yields 7.608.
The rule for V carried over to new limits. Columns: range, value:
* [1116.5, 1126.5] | 6.65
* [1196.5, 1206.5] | 7.554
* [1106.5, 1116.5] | 7.036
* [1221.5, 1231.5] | 7.417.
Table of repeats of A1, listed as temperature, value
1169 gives 7.562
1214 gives 7.608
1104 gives 7.498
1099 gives 7.911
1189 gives 7.445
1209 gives 7.632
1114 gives 6.86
